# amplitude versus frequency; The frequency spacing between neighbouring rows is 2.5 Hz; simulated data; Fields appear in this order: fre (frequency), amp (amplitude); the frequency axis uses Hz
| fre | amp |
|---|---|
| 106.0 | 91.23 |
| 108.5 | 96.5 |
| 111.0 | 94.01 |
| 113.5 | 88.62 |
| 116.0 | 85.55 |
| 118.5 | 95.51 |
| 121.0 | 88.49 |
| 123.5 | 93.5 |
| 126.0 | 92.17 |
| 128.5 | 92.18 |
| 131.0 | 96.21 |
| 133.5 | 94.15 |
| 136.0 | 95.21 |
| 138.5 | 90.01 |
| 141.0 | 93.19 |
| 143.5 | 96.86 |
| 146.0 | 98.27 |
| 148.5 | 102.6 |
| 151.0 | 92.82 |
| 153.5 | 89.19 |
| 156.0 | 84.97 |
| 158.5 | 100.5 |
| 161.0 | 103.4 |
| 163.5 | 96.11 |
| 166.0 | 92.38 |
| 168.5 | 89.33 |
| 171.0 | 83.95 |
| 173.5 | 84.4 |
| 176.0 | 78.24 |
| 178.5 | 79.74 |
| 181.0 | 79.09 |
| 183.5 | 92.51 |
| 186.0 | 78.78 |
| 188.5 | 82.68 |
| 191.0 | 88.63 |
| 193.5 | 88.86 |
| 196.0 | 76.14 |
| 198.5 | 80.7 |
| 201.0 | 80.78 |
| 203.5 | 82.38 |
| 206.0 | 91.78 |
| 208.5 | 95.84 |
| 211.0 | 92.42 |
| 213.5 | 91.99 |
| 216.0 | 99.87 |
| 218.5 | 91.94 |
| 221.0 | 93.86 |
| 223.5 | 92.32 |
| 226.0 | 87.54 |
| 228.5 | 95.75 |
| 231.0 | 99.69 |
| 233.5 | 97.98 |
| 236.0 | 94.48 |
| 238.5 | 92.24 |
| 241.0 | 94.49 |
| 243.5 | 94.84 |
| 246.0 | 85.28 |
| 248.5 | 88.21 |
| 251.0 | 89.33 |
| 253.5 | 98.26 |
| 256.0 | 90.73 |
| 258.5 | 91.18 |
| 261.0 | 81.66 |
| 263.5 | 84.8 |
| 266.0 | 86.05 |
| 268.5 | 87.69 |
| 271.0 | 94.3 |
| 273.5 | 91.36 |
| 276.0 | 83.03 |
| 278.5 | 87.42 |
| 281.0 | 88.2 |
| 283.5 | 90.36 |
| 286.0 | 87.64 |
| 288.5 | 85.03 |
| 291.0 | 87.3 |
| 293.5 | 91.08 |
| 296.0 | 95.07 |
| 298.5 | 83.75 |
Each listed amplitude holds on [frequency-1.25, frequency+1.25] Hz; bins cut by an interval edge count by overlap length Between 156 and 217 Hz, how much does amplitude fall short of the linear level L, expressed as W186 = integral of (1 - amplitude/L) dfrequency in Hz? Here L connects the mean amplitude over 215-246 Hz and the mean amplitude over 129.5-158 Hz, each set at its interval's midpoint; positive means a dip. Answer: 4.1 Hz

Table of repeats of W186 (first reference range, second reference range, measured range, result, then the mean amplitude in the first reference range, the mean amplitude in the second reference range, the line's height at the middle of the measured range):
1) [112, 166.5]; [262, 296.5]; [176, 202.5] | 2.7 Hz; 93.7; 88.3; 91.8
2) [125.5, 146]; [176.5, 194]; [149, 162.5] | -0.7 Hz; 94.1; 83.9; 90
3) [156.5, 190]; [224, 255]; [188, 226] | 0.7 Hz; 87.7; 93.1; 90.5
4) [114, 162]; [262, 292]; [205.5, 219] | -0.5 Hz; 93.8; 87.7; 90.6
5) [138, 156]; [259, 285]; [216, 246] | -1.4 Hz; 94.2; 87.6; 89.8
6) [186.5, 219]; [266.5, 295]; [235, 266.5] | -0.7 Hz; 87.7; 88.5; 88.2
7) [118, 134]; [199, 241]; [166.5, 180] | 1.3 Hz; 93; 92.4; 92.7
